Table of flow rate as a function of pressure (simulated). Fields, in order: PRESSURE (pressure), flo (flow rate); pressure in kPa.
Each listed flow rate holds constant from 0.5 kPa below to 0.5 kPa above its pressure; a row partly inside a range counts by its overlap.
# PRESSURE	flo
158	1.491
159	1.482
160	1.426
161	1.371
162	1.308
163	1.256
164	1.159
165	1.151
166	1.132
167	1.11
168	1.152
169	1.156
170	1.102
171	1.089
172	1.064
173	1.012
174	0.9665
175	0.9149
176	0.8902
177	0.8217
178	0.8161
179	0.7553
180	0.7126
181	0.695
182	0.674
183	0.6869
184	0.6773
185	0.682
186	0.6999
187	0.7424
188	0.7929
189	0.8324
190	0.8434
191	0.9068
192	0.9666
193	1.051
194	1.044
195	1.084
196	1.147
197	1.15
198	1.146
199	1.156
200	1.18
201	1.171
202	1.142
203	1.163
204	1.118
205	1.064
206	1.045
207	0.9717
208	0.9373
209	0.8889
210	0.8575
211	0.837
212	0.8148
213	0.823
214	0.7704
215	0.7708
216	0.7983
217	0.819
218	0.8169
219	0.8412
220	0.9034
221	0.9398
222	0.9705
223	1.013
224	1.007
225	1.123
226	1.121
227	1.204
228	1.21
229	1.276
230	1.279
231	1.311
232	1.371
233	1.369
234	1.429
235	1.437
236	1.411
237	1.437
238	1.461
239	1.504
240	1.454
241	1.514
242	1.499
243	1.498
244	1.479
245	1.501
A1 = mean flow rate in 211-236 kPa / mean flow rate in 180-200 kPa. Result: 1.2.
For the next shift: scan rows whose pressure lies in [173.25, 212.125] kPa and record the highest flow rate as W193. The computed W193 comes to 1.18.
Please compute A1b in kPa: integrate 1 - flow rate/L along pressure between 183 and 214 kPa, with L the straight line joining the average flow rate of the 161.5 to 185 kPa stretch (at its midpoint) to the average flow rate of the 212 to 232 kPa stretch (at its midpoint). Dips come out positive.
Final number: 0.9 kPa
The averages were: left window 0.964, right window 1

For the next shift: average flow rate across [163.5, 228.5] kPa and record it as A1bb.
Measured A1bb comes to 0.959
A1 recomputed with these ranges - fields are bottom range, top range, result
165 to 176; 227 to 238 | 1.27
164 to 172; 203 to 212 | 0.86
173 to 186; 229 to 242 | 1.81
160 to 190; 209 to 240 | 1.16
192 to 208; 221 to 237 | 1.12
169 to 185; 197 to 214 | 1.18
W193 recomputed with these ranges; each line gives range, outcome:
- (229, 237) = 1.437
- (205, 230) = 1.279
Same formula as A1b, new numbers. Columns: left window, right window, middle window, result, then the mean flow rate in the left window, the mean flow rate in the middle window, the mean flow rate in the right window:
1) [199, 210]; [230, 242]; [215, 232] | 3.3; 1.06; 1.04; 1.42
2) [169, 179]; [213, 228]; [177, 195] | 2.8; 0.963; 0.807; 0.941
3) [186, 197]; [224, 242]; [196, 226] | 3.7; 0.94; 0.979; 1.34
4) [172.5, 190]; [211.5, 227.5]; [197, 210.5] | -3.2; 0.788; 1.07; 0.921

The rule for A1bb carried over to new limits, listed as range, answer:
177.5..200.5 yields 0.889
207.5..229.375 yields 0.941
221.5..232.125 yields 1.16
